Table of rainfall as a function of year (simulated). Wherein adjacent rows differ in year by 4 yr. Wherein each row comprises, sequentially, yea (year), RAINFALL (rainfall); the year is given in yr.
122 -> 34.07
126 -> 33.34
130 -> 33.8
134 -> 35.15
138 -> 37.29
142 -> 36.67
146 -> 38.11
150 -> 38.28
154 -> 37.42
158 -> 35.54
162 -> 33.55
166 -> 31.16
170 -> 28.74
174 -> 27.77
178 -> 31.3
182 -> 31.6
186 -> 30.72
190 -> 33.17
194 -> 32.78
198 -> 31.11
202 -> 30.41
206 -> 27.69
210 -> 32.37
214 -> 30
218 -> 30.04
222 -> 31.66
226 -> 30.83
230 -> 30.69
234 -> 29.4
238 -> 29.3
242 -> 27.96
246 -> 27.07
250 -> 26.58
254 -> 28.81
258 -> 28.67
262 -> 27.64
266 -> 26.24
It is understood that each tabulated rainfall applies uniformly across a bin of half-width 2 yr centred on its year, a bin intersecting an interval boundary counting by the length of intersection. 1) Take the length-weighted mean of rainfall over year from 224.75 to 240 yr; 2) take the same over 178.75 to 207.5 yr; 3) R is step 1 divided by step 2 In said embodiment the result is 0.96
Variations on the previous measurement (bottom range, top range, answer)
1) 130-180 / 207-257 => 0.86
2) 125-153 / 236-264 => 0.77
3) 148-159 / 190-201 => 0.86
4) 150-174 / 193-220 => 0.92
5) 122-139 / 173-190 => 0.89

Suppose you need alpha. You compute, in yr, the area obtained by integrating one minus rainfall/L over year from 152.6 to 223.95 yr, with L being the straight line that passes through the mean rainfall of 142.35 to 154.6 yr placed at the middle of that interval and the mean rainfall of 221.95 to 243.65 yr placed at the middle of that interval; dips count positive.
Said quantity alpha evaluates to 5.4 yr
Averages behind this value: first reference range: 37.8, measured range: 31.5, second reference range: 29.9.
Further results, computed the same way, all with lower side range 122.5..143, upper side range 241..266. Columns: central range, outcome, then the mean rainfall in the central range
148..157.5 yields -1.0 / 37.5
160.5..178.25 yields 1.4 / 30.3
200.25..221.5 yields 0.0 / 30.2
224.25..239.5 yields -0.6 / 30.1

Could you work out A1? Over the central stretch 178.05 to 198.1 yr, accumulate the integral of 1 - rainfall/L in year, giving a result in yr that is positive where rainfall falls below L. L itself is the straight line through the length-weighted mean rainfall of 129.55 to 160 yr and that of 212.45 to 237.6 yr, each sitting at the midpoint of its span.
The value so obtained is 0.8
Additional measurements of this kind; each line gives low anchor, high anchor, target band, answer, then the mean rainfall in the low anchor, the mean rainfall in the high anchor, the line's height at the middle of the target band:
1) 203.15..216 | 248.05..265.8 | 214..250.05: -0.6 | 30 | 27.8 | 29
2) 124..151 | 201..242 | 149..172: 0.3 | 36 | 30.1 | 34.4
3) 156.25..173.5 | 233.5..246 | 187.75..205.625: -0.6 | 31.8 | 28.5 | 30.4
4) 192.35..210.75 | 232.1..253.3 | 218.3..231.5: -0.8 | 30.7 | 28.1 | 29.2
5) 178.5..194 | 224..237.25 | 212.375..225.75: 0.0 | 31.9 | 30.2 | 30.7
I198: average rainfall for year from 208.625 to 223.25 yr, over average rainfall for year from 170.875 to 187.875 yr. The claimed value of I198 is 1.02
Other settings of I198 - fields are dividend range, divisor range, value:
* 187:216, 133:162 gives 0.85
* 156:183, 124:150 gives 0.87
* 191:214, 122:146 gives 0.87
